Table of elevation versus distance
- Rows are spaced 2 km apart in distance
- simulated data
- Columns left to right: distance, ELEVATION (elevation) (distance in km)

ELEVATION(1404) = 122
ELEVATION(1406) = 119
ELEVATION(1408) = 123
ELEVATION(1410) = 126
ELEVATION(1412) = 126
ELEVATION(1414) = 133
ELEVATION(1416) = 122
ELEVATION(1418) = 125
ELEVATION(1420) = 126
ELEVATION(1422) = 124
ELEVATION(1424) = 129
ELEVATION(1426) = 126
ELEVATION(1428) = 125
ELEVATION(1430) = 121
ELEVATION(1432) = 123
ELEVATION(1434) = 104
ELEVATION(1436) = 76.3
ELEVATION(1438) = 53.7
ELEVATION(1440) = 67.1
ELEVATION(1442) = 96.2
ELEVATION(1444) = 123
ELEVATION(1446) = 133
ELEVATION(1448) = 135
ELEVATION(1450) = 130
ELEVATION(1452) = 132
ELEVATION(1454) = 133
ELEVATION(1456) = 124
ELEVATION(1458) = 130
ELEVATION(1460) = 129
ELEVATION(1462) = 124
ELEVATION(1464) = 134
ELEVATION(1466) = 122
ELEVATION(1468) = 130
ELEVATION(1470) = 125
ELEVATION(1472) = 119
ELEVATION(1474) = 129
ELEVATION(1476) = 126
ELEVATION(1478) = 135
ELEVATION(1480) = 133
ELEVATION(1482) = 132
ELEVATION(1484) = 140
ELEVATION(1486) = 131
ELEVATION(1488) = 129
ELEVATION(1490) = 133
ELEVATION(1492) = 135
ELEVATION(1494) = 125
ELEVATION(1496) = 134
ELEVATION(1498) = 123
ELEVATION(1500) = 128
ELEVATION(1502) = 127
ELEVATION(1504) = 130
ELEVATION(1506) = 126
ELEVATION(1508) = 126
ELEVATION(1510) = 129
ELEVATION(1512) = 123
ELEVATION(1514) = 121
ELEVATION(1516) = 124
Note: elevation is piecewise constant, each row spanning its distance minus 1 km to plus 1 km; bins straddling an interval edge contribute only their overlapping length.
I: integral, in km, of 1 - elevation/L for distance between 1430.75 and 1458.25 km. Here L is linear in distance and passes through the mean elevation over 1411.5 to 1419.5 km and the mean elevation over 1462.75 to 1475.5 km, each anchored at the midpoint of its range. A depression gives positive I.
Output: 3.4 km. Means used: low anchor 126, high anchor 126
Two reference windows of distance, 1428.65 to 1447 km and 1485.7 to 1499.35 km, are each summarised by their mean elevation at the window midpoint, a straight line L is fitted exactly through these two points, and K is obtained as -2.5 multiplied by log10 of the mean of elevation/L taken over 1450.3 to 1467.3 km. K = -0.16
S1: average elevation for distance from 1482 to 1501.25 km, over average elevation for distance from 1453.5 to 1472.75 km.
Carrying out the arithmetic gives 1.0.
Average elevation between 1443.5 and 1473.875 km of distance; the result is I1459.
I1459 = 128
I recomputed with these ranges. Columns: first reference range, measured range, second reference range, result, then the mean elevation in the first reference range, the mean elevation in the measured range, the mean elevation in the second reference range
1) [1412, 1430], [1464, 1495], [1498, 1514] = -0.9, 126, 130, 126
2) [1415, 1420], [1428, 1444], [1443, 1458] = 4.0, 124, 95.7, 130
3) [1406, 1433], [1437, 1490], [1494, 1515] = 1.2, 125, 123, 127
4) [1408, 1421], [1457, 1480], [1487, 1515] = -0.1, 126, 128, 128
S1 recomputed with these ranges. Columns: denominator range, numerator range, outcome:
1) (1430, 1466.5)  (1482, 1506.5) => 1.13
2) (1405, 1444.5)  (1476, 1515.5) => 1.14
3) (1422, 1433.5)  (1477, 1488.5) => 1.08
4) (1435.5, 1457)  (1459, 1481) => 1.16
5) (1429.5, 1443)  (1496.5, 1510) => 1.40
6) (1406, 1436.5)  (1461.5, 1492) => 1.07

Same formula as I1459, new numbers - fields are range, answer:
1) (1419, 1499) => 122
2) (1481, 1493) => 133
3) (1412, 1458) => 117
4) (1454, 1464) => 128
